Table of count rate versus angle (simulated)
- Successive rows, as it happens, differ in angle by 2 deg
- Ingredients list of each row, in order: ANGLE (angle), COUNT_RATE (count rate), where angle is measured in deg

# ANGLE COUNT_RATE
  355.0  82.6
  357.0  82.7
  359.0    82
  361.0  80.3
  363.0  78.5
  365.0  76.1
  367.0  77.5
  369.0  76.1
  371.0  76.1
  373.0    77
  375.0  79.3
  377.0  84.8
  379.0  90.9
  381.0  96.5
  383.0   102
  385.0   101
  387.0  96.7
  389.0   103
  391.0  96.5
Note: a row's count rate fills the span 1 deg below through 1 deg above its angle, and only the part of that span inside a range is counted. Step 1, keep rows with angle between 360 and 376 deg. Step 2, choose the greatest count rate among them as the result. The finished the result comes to 80.3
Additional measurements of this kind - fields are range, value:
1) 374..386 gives 102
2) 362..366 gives 78.5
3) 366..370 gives 77.5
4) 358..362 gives 82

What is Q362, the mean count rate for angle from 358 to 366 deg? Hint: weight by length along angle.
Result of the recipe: 79.2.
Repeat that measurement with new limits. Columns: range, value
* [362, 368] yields 77.4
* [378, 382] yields 93.7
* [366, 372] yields 76.6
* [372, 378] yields 80.4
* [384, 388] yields 98.8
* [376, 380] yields 87.8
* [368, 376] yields 77.1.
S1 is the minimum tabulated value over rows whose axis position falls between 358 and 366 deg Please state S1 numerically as 76.1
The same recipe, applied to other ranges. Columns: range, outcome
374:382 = 79.3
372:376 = 77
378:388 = 90.9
